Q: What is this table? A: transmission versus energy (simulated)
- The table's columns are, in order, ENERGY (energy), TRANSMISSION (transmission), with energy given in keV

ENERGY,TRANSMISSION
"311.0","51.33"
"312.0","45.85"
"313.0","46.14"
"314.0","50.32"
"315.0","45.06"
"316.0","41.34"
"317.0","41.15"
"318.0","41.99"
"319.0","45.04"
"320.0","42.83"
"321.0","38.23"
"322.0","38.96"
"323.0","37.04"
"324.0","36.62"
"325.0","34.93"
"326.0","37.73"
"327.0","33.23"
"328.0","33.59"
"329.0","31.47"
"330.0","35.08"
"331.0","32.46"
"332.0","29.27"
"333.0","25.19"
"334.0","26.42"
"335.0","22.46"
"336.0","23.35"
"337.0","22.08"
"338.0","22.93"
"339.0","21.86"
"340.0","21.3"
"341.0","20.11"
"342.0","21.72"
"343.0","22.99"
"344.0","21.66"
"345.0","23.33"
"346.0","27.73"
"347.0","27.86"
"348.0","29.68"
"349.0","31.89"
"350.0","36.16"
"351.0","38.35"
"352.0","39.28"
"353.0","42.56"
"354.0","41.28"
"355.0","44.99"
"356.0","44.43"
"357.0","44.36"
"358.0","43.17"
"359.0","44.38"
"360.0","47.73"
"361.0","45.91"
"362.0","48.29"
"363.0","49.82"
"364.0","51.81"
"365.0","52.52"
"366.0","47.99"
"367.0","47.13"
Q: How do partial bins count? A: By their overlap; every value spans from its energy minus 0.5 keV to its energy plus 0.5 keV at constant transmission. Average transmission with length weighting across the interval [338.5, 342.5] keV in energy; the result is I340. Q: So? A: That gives 21.2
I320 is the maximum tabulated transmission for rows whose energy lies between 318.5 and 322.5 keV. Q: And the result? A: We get 45.04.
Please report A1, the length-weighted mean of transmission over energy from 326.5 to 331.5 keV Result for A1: 33.2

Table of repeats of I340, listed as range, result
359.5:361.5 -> 46.8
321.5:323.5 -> 38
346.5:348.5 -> 28.8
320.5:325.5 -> 37.2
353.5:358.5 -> 43.6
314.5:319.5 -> 42.9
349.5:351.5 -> 37.3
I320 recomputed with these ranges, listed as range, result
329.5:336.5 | 35.08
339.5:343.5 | 22.99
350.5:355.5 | 44.99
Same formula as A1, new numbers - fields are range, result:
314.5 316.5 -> 43.2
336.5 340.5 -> 22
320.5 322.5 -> 38.6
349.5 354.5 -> 39.5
